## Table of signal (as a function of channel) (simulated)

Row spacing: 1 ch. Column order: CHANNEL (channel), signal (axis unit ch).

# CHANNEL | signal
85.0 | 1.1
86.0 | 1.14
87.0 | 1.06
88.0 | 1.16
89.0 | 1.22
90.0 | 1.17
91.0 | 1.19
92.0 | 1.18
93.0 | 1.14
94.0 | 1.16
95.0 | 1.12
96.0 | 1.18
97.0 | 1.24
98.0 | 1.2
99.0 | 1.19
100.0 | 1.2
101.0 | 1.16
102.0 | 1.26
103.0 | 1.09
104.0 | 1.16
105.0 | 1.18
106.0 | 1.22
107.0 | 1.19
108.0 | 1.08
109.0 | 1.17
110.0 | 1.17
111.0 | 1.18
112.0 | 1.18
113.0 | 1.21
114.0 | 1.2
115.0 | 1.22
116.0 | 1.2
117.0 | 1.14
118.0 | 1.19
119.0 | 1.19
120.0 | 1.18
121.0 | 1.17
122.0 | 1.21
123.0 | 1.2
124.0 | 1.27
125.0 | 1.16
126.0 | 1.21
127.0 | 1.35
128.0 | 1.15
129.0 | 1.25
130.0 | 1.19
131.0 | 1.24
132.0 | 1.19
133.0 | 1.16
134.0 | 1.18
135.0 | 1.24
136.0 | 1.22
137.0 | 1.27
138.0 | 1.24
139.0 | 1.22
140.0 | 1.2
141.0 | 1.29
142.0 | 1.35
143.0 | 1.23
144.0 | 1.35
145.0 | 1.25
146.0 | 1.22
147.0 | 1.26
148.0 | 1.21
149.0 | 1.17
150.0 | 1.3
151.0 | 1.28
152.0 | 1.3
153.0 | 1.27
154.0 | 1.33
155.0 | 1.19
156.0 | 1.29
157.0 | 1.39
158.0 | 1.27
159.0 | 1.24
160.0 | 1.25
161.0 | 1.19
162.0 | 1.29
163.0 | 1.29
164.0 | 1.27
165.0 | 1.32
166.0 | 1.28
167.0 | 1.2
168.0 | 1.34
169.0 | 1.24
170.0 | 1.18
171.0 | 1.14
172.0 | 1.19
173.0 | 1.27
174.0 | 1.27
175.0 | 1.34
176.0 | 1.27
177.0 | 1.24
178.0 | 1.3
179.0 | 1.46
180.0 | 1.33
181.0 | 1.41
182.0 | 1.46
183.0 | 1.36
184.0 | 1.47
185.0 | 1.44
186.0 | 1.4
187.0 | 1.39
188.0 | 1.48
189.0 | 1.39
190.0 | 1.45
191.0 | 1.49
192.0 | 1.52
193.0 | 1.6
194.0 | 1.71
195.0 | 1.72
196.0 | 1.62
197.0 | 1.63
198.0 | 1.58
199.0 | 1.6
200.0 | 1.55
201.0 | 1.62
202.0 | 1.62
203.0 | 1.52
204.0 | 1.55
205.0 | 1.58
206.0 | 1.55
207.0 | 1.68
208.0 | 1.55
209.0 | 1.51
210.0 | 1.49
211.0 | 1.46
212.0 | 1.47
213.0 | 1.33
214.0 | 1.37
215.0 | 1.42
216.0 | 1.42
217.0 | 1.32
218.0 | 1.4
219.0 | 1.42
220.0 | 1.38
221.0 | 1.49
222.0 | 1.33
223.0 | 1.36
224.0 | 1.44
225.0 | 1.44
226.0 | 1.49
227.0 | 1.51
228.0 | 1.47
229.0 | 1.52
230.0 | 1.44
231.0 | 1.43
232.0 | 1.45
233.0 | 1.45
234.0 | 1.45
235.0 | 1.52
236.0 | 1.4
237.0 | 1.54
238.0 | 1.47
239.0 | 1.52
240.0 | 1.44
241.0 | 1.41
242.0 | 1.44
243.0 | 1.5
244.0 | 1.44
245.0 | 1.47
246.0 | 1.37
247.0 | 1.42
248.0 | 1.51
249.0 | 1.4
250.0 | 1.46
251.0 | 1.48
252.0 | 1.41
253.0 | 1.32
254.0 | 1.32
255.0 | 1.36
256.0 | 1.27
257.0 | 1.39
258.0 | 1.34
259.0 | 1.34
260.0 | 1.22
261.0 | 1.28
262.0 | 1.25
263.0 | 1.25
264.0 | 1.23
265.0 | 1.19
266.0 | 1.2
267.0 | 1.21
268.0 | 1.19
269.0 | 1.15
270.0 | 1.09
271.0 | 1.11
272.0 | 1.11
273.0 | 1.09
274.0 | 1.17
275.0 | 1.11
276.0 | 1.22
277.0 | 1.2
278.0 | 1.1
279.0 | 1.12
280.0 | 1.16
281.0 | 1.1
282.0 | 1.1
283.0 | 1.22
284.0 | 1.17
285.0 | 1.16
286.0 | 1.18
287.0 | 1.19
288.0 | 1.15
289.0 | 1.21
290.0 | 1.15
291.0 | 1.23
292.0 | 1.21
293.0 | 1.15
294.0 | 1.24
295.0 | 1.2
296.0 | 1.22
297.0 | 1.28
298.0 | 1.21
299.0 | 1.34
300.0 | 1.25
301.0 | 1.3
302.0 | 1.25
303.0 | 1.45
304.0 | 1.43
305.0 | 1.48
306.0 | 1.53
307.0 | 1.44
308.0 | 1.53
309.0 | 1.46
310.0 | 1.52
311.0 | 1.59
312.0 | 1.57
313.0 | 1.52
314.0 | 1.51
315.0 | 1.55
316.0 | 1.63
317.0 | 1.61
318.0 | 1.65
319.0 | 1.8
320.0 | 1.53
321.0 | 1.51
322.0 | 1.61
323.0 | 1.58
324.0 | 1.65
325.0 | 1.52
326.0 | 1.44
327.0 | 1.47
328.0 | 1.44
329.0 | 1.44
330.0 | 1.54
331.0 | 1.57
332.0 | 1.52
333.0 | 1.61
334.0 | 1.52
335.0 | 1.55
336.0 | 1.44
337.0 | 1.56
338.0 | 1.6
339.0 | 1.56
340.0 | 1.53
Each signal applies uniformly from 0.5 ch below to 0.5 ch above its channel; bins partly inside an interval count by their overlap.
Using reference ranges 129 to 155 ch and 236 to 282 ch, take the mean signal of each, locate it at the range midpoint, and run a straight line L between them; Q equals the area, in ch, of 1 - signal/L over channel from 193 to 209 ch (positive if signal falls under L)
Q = -4.2 ch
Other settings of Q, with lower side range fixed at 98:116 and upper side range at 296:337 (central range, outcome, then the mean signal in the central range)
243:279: 3.4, 1.28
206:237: -2.3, 1.45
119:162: -0.4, 1.24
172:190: -1.0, 1.37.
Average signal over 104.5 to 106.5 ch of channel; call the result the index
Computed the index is 1.2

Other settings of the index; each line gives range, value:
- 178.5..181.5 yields 1.4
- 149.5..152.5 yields 1.29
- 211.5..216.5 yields 1.4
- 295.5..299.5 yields 1.26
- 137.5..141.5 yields 1.24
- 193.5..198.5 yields 1.65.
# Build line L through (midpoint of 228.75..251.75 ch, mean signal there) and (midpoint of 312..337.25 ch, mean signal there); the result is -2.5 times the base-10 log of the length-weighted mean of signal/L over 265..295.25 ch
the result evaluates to 0.28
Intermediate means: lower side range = 1.46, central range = 1.16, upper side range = 1.55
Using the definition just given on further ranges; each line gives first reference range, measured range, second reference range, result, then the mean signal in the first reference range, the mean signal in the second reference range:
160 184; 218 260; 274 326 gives -0.081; 1.29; 1.35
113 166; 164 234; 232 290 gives -0.137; 1.24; 1.29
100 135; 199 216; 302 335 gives -0.131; 1.19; 1.53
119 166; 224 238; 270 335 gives -0.125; 1.25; 1.36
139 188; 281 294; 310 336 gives 0.261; 1.29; 1.55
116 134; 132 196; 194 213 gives 0.055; 1.2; 1.57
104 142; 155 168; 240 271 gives -0.028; 1.2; 1.33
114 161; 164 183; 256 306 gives -0.052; 1.24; 1.22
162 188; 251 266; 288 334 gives 0.074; 1.32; 1.44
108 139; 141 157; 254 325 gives -0.045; 1.2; 1.32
